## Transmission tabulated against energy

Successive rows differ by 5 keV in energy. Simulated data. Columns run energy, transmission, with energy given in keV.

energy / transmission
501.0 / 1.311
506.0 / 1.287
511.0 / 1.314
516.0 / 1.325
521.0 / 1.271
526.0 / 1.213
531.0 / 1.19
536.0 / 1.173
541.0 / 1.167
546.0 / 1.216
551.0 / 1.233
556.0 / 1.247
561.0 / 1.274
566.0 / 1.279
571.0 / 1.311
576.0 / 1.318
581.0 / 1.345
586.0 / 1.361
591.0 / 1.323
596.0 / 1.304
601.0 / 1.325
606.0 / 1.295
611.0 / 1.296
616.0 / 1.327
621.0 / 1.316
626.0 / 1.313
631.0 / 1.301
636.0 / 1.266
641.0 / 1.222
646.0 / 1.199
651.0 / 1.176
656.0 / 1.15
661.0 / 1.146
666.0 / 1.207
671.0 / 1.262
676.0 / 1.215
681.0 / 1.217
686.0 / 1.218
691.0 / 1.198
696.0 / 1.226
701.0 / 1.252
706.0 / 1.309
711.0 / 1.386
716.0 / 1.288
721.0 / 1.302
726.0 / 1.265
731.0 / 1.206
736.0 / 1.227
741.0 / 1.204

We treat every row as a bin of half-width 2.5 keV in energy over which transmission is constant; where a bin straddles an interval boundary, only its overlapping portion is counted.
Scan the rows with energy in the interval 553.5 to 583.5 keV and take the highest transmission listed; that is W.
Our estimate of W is 1.345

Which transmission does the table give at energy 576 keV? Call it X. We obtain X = 1.318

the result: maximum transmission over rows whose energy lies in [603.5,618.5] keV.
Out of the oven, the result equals 1.327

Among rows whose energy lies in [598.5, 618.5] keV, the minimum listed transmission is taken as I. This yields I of 1.295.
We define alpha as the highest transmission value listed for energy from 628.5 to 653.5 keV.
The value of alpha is 1.301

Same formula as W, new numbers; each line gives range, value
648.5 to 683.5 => 1.262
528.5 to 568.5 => 1.279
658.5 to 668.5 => 1.207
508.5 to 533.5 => 1.325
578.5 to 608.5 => 1.361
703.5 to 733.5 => 1.386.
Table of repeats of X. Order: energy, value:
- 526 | 1.213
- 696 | 1.226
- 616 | 1.327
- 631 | 1.301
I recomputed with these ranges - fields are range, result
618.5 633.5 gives 1.301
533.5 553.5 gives 1.167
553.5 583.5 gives 1.247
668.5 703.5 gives 1.198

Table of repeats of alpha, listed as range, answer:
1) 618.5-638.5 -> 1.316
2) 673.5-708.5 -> 1.309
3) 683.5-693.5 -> 1.218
